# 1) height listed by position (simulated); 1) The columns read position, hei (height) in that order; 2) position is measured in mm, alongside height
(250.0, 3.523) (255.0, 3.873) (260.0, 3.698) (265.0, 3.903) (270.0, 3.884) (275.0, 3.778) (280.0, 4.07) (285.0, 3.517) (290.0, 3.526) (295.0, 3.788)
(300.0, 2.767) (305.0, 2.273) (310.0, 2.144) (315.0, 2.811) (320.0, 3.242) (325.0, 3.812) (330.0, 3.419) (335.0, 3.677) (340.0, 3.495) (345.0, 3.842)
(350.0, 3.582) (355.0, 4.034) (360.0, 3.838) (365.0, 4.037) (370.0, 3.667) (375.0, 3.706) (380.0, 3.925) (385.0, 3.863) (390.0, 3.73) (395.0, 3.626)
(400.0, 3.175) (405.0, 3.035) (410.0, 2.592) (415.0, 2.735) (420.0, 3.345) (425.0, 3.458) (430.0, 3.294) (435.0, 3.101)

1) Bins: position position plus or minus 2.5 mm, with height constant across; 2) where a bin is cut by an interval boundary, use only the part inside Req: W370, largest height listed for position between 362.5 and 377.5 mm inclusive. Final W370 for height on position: 4.037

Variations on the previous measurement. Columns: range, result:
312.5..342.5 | 3.812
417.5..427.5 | 3.458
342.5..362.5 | 4.034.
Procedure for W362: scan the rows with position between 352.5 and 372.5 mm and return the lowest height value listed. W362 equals 3.667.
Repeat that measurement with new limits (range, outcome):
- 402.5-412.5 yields 2.592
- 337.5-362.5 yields 3.495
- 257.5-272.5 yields 3.698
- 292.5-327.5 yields 2.144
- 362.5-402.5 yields 3.175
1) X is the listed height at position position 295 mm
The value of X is 3.788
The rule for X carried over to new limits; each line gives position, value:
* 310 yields 2.144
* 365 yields 4.037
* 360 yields 3.838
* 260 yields 3.698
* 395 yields 3.626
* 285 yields 3.517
